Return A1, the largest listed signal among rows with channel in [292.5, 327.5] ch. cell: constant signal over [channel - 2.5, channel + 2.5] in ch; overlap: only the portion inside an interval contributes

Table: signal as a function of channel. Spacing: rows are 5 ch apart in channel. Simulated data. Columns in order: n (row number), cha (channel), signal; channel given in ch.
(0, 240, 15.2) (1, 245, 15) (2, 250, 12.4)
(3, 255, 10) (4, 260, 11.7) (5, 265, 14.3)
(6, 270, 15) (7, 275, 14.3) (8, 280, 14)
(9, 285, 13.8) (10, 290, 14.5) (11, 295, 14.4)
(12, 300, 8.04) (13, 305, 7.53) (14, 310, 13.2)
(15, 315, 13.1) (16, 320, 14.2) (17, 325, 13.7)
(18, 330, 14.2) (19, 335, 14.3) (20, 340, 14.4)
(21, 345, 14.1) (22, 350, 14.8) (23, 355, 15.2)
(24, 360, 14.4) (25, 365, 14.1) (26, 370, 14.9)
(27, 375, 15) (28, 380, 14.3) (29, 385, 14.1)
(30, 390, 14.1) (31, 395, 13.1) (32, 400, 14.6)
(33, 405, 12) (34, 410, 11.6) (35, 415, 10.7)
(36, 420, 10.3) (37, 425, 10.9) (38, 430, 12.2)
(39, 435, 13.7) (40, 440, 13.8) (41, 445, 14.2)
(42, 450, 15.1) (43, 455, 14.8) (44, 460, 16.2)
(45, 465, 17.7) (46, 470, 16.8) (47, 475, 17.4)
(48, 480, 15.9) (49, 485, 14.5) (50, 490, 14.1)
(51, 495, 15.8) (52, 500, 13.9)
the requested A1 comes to 14.4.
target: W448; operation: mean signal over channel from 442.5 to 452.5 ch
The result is 14.7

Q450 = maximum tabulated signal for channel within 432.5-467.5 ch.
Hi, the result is 17.7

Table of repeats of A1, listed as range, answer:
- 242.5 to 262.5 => 15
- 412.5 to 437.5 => 13.7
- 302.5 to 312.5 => 13.2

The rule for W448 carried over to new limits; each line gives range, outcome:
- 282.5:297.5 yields 14.2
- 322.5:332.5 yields 13.9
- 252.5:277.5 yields 13.1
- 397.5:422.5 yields 11.8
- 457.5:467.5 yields 16.9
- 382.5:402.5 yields 14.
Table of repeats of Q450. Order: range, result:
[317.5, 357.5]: 15.2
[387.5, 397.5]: 14.1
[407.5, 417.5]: 11.6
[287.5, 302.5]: 14.5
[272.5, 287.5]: 14.3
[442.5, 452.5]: 15.1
